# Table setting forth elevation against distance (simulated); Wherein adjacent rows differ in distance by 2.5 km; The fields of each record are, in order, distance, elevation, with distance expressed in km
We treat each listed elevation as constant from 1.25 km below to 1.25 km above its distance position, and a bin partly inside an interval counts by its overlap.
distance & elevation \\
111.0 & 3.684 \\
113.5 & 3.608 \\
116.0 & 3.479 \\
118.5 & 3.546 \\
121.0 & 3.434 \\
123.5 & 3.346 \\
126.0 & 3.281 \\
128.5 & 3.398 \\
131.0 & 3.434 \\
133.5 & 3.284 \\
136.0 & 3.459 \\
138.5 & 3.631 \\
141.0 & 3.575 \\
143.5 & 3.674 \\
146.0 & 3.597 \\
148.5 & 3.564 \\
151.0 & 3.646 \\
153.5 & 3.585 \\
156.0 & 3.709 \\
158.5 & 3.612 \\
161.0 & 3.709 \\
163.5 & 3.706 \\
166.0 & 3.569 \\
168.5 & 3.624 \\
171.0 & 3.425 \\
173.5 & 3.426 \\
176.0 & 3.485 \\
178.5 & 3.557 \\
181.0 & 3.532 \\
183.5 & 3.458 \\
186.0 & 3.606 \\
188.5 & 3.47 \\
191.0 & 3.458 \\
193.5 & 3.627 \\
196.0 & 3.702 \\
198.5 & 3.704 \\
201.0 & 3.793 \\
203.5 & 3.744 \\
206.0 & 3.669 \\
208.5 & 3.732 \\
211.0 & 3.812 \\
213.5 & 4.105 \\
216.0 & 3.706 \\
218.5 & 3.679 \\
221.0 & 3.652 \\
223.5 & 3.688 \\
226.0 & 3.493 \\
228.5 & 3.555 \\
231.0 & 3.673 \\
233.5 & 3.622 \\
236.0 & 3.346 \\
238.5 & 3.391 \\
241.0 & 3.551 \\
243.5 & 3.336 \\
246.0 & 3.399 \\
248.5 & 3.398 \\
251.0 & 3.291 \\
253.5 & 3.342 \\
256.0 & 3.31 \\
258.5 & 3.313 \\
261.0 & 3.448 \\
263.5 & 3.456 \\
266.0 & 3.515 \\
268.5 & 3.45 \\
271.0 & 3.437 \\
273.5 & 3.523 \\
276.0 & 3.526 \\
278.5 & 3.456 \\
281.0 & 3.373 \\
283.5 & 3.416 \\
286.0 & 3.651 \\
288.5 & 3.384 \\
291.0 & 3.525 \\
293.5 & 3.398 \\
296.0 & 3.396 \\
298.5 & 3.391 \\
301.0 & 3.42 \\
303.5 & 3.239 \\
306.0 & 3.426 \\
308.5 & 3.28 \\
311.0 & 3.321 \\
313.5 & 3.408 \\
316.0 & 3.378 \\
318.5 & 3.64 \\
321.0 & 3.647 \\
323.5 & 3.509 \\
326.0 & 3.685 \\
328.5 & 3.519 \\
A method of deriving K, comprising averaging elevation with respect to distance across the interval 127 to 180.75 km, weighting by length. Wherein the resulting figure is 3.55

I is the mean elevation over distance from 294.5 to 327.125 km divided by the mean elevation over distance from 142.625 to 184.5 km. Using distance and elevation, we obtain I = 1.0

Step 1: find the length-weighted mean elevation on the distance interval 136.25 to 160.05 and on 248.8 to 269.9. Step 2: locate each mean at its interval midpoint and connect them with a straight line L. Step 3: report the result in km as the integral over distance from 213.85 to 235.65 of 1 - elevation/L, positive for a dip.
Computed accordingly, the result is -1.1 km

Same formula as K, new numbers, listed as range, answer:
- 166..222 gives 3.63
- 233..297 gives 3.43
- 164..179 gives 3.52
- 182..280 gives 3.55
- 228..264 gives 3.43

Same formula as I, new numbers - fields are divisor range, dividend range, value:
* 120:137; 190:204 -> 1.09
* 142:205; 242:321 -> 0.95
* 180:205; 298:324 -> 0.95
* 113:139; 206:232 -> 1.08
